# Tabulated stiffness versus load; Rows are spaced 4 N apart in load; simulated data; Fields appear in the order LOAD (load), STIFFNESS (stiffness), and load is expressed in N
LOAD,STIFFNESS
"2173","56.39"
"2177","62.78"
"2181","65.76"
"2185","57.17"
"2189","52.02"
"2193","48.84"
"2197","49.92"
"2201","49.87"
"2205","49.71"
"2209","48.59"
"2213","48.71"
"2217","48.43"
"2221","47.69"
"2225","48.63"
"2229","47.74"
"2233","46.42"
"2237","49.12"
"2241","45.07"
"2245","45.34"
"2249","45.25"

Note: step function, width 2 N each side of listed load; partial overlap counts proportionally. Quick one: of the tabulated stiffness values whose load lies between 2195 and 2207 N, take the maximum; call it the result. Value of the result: 49.92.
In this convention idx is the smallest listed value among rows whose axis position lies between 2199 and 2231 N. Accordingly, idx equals 47.69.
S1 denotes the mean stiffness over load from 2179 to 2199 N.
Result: 54.7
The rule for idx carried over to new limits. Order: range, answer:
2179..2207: 48.84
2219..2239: 46.42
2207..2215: 48.59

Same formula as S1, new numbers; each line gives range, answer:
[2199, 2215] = 49.2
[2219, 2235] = 47.6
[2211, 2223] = 48.3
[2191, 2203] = 49.5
